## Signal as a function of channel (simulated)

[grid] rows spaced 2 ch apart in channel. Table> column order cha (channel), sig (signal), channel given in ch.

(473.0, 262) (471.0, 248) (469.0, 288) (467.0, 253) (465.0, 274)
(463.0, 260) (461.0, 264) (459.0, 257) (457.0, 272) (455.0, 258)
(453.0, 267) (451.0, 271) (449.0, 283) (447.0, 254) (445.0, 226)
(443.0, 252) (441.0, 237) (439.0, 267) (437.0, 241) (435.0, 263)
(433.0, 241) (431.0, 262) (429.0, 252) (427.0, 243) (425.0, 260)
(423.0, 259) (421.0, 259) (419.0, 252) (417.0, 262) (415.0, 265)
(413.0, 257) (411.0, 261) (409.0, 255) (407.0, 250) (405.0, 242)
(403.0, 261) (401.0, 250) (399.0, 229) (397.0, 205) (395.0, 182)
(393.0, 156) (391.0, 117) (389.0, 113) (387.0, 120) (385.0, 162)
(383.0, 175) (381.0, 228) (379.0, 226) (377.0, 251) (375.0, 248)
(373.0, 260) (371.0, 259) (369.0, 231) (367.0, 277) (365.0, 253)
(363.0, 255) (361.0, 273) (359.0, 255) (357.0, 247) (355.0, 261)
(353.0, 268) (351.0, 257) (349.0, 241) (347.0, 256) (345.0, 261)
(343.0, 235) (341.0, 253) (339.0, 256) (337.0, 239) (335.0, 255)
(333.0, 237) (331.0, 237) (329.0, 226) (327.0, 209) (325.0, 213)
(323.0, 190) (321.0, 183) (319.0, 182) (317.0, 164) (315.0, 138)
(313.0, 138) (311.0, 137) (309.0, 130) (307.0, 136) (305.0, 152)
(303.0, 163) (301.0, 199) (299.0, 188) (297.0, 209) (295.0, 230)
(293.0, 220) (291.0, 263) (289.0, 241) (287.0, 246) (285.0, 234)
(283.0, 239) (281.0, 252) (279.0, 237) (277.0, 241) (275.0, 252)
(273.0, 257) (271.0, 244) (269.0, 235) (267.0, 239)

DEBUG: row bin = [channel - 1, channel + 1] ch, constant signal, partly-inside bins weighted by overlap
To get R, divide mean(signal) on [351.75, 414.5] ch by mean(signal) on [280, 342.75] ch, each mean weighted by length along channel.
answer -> 1.1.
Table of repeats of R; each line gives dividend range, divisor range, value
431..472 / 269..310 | 1.19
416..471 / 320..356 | 1.09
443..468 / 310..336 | 1.35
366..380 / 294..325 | 1.47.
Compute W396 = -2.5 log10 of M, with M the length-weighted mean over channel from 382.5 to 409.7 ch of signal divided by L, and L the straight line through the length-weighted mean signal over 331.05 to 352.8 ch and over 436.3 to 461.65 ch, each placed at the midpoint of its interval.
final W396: 0.29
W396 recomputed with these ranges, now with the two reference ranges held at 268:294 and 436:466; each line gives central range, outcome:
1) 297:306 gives 0.340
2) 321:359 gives 0.039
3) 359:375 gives -0.027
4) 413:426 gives -0.014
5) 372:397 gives 0.325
